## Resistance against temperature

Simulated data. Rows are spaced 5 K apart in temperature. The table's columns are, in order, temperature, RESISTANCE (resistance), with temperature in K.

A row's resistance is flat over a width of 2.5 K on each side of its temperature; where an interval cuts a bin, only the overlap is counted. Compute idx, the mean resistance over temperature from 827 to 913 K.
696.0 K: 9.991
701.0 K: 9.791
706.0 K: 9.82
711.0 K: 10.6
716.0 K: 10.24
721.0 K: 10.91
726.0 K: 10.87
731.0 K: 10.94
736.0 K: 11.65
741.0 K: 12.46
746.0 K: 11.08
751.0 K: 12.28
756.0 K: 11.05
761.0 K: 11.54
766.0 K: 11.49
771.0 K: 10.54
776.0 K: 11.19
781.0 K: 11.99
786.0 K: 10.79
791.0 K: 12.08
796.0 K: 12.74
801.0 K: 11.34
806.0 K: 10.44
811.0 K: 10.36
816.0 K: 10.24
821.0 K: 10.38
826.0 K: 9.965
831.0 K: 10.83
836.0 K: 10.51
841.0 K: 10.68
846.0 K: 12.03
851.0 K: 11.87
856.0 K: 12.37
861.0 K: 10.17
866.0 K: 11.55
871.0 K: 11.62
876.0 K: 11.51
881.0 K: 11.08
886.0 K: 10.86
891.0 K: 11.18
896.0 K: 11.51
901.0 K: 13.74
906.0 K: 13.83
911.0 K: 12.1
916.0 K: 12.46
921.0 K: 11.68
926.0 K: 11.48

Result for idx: 11.6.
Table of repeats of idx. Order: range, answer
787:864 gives 11.1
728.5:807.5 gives 11.5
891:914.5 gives 12.6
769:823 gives 11.1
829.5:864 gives 11.2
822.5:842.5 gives 10.5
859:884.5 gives 11.2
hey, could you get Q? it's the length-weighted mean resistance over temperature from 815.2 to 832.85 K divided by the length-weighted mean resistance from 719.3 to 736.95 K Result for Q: 0.94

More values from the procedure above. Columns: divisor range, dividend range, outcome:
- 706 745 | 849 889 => 1.03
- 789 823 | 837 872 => 1.03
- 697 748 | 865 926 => 1.10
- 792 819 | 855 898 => 1.02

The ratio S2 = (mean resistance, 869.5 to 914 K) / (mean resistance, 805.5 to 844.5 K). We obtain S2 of 1.1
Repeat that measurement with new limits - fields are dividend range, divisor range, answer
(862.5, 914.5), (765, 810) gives 1.05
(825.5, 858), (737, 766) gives 0.96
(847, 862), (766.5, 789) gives 1.04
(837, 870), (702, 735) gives 1.08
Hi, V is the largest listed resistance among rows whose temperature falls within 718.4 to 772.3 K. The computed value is 12.46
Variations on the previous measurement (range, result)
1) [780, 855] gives 12.74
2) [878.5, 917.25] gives 13.83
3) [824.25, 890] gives 12.37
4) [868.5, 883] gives 11.62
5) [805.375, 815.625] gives 10.44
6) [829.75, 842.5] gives 10.83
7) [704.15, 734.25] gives 10.94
